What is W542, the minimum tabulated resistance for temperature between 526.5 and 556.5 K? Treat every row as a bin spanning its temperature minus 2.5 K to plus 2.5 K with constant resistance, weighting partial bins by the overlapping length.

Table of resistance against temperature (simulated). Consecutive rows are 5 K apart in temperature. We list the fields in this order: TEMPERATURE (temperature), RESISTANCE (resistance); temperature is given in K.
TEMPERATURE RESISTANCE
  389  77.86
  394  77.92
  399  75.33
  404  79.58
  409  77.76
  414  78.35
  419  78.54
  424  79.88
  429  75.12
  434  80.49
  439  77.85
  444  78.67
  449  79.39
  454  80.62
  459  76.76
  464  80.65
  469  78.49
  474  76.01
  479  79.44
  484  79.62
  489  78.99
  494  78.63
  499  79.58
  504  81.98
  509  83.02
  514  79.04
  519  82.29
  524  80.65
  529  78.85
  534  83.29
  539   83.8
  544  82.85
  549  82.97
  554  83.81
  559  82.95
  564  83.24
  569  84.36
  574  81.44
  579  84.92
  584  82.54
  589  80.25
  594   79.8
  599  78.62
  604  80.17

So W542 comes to 78.85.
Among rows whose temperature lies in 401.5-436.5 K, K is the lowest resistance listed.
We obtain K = 75.12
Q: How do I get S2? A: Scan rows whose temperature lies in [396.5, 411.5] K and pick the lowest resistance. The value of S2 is 75.33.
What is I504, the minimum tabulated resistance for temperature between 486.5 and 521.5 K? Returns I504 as 78.63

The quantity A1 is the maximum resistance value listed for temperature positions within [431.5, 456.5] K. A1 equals 80.62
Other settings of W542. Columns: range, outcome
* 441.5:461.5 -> 76.76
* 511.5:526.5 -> 79.04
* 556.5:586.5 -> 81.44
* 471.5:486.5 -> 76.01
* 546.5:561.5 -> 82.95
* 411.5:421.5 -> 78.35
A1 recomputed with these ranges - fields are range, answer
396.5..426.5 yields 79.88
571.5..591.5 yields 84.92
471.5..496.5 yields 79.62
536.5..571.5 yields 84.36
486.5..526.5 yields 83.02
